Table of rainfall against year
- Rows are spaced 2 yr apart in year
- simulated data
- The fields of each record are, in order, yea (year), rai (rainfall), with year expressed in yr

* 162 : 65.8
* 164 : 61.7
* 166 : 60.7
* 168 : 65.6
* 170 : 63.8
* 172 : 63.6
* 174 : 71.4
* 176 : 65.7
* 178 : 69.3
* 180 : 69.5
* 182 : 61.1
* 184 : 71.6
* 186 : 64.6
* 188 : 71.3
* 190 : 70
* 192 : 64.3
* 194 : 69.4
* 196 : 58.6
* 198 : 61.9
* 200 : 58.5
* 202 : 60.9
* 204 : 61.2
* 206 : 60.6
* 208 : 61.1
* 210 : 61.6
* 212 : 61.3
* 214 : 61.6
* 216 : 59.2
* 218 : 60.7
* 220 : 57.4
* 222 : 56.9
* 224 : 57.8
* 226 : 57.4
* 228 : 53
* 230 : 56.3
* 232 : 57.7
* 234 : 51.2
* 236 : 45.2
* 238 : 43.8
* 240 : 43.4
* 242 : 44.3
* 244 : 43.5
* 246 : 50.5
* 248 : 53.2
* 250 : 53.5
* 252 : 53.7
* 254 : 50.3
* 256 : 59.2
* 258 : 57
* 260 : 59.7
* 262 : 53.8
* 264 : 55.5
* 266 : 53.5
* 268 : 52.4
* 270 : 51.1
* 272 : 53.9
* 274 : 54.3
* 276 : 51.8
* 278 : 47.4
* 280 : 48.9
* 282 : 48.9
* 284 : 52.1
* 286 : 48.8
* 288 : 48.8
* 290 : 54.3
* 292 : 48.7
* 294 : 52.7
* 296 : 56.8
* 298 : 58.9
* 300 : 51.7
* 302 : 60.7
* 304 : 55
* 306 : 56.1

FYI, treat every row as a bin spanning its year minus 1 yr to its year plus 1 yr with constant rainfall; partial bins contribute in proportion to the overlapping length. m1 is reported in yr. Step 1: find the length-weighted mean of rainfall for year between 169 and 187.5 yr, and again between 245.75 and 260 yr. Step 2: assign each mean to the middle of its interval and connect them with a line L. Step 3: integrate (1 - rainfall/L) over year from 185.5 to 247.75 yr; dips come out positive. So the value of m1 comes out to 3.30 yr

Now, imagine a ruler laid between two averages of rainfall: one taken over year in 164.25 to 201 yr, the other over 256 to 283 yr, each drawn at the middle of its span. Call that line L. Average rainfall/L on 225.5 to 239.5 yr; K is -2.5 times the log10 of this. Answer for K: 0.14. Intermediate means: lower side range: 65.5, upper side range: 53.2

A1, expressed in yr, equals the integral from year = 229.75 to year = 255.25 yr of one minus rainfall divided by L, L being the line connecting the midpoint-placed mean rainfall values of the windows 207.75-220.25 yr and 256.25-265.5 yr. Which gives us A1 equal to 3.72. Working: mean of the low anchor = 60.6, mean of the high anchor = 56.6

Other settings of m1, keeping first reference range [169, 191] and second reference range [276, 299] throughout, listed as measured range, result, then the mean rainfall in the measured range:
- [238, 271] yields 2.56 yr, 51.9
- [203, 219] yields 0.49 yr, 60.9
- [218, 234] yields 1.07 yr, 56.6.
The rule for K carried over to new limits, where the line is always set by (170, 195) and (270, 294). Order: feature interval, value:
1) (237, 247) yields 0.26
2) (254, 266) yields -0.03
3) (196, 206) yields 0.07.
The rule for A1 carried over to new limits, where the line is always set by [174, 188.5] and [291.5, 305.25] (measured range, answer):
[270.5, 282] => 1.3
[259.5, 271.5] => 0.9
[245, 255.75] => 1.4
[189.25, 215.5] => 1.3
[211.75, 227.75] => 1.2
